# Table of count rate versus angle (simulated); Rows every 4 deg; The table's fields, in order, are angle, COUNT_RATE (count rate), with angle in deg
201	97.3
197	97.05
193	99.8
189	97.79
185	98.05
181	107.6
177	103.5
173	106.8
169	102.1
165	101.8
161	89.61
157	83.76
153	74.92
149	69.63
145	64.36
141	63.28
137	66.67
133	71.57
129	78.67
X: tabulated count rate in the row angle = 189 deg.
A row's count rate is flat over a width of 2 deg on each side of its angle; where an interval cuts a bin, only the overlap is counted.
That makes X 97.79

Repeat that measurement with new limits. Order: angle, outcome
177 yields 103.5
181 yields 107.6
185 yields 98.05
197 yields 97.05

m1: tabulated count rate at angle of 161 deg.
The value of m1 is 89.61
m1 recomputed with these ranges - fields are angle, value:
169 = 102.1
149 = 69.63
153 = 74.92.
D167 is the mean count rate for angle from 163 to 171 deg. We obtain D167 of 102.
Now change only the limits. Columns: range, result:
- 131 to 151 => 67.1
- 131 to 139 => 69.1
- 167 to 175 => 104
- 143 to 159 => 73.2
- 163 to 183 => 104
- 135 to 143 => 65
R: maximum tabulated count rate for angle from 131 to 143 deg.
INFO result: 71.57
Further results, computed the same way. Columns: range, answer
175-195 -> 107.6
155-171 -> 102.1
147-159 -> 83.76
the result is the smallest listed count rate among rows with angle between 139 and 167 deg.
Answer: 63.28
